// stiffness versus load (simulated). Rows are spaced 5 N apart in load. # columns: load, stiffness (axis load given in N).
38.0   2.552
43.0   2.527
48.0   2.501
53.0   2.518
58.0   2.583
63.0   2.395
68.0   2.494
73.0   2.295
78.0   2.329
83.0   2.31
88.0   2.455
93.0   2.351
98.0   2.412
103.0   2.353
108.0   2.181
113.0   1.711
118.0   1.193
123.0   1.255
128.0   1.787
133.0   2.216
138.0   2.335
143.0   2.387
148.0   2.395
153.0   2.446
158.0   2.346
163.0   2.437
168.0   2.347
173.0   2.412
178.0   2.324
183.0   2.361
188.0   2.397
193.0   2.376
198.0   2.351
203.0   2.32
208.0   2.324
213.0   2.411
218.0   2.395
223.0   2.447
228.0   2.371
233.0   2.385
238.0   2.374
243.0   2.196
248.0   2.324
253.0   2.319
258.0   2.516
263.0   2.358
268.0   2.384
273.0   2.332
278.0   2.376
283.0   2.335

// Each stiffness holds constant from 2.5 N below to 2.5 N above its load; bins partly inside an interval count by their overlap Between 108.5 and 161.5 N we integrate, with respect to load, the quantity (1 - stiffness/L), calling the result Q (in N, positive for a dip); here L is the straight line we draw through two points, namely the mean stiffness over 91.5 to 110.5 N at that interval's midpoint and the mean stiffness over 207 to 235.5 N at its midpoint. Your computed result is 7.3 N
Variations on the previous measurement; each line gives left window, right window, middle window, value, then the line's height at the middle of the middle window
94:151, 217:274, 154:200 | -4.1 N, 2.18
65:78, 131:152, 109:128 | 6.9 N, 2.36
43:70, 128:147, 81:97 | 0.1 N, 2.4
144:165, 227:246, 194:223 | -0.2 N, 2.35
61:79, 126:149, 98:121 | 3.9 N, 2.29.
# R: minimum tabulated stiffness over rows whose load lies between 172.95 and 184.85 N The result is 2.324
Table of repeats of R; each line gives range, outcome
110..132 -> 1.193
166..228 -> 2.32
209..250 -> 2.196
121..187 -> 1.255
